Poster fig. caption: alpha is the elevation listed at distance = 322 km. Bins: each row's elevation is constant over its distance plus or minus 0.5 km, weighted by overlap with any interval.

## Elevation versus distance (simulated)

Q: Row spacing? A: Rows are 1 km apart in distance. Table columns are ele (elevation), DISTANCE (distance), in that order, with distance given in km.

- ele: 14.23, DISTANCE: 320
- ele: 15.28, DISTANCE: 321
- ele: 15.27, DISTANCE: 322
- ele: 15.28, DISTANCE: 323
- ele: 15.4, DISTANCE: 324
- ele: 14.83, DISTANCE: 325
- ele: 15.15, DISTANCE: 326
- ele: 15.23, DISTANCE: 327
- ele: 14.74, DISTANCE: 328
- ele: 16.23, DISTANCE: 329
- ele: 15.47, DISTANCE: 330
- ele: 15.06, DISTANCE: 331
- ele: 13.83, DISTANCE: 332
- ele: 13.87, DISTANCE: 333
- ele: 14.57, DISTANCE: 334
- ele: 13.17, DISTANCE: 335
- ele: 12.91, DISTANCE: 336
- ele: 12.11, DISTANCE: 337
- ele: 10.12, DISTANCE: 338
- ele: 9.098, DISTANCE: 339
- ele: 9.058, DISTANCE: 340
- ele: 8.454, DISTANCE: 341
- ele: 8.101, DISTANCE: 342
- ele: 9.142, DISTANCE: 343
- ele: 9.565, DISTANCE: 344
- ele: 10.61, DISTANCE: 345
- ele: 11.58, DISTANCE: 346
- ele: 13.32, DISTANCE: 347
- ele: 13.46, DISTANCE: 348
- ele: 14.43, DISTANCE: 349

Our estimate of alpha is 15.27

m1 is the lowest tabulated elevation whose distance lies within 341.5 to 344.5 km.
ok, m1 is 8.101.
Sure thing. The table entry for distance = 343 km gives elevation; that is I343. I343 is 9.142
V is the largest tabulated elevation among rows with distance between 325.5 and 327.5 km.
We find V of 15.23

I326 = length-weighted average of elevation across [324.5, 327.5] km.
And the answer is 15.1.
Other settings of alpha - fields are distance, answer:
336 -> 12.91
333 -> 13.87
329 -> 16.23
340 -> 9.058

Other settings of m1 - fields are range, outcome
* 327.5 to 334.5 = 13.83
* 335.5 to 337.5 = 12.11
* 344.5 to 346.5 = 10.61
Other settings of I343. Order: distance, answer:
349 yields 14.43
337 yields 12.11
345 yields 10.61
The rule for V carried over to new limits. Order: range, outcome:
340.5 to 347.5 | 13.32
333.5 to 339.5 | 14.57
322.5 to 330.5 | 16.23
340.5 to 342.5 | 8.454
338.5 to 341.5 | 9.098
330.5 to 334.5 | 15.06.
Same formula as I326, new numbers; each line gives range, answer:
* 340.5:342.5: 8.28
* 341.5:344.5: 8.94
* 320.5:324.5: 15.3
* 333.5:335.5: 13.9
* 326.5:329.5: 15.4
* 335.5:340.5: 10.7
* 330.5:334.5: 14.3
